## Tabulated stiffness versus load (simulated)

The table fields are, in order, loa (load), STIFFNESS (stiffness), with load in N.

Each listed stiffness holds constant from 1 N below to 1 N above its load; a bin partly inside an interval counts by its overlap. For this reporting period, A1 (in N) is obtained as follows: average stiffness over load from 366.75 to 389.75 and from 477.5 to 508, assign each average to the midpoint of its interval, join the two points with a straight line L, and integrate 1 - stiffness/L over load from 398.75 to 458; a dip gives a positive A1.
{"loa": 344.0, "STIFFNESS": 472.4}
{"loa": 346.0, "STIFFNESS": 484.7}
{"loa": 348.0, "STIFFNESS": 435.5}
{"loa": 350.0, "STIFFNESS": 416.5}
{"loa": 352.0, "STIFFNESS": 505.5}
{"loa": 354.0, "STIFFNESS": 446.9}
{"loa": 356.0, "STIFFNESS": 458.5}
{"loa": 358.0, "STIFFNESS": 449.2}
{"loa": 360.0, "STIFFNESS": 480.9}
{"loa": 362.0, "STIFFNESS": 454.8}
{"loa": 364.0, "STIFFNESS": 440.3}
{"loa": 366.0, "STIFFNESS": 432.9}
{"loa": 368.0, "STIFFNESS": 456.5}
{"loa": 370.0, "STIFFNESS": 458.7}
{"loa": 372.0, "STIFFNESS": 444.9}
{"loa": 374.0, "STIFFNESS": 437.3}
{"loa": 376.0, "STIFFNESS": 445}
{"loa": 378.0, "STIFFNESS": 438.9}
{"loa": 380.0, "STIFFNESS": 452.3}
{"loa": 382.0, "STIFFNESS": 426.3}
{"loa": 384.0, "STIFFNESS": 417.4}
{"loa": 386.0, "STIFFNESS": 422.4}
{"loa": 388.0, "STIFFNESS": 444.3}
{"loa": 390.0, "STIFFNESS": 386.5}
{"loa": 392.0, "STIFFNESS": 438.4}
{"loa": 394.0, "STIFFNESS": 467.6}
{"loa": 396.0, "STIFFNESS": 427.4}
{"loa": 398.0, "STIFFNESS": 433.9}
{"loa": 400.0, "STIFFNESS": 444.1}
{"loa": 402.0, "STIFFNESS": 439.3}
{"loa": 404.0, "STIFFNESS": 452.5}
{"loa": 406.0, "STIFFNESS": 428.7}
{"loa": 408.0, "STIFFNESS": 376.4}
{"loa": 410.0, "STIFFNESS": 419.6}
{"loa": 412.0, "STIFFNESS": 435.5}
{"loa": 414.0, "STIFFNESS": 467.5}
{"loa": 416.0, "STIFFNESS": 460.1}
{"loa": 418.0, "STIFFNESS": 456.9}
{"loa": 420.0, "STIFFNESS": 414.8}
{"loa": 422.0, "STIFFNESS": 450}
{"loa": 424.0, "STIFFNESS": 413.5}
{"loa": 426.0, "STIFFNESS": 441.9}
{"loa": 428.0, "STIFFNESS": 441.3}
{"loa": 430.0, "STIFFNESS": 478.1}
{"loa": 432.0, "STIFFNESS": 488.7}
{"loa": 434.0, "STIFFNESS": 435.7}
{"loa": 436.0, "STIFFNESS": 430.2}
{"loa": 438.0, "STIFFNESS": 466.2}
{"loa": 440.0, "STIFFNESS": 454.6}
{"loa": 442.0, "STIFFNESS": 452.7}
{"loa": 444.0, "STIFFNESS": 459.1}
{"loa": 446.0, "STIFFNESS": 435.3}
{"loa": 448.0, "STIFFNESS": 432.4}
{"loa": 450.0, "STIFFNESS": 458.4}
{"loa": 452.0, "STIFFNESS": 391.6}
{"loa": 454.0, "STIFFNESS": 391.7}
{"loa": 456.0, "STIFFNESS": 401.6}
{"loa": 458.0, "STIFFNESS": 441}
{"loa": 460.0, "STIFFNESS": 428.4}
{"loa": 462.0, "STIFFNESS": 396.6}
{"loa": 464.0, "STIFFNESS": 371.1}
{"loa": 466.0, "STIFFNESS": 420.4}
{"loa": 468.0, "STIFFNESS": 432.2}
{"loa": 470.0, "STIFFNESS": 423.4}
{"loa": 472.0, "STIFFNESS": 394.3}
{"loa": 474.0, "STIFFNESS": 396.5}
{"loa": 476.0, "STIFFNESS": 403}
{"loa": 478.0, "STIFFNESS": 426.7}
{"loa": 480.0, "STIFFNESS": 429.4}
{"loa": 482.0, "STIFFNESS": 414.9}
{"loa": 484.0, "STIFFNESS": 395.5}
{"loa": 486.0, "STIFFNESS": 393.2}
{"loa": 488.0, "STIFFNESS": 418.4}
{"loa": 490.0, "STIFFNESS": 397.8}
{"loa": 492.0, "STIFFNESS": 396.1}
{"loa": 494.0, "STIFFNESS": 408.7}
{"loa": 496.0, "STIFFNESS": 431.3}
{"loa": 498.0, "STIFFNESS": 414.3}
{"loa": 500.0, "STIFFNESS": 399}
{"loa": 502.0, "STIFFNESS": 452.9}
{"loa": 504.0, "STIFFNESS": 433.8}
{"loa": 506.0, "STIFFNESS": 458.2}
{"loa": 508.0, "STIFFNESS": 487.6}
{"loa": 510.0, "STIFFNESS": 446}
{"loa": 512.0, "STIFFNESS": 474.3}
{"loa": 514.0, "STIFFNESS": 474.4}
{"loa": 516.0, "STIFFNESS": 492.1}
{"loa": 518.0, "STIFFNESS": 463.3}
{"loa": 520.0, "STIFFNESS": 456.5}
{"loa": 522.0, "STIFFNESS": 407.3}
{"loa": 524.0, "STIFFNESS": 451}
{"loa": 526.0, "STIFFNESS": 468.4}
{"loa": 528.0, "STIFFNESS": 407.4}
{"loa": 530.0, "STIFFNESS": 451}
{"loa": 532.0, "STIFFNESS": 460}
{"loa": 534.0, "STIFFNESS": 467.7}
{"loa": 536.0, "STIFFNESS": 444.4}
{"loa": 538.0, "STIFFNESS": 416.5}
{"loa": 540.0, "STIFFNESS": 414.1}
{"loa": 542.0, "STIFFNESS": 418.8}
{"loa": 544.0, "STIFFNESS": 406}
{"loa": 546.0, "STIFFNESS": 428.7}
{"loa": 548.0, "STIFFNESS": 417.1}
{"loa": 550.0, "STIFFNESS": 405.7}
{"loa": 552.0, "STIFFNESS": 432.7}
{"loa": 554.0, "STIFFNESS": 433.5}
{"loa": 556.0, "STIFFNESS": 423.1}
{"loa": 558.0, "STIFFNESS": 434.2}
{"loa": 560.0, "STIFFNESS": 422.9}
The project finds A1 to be -1.12 N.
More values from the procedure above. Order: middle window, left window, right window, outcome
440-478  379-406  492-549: 1.6 N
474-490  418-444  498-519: 1.5 N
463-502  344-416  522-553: 2.3 N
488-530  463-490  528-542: -1.5 N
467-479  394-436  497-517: 1.0 N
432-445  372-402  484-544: -0.5 N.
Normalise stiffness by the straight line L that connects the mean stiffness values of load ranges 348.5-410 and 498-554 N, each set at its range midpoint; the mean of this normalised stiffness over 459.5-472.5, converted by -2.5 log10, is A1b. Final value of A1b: 0.08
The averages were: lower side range 440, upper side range 441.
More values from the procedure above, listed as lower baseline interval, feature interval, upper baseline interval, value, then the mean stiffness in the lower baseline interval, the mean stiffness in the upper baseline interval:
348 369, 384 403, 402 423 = 0.02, 453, 436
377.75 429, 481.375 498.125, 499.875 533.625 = 0.11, 434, 454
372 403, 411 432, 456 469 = -0.06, 435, 414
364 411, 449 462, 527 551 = 0.04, 435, 428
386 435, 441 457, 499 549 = 0.03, 439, 444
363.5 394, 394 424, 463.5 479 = -0.02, 437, 410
